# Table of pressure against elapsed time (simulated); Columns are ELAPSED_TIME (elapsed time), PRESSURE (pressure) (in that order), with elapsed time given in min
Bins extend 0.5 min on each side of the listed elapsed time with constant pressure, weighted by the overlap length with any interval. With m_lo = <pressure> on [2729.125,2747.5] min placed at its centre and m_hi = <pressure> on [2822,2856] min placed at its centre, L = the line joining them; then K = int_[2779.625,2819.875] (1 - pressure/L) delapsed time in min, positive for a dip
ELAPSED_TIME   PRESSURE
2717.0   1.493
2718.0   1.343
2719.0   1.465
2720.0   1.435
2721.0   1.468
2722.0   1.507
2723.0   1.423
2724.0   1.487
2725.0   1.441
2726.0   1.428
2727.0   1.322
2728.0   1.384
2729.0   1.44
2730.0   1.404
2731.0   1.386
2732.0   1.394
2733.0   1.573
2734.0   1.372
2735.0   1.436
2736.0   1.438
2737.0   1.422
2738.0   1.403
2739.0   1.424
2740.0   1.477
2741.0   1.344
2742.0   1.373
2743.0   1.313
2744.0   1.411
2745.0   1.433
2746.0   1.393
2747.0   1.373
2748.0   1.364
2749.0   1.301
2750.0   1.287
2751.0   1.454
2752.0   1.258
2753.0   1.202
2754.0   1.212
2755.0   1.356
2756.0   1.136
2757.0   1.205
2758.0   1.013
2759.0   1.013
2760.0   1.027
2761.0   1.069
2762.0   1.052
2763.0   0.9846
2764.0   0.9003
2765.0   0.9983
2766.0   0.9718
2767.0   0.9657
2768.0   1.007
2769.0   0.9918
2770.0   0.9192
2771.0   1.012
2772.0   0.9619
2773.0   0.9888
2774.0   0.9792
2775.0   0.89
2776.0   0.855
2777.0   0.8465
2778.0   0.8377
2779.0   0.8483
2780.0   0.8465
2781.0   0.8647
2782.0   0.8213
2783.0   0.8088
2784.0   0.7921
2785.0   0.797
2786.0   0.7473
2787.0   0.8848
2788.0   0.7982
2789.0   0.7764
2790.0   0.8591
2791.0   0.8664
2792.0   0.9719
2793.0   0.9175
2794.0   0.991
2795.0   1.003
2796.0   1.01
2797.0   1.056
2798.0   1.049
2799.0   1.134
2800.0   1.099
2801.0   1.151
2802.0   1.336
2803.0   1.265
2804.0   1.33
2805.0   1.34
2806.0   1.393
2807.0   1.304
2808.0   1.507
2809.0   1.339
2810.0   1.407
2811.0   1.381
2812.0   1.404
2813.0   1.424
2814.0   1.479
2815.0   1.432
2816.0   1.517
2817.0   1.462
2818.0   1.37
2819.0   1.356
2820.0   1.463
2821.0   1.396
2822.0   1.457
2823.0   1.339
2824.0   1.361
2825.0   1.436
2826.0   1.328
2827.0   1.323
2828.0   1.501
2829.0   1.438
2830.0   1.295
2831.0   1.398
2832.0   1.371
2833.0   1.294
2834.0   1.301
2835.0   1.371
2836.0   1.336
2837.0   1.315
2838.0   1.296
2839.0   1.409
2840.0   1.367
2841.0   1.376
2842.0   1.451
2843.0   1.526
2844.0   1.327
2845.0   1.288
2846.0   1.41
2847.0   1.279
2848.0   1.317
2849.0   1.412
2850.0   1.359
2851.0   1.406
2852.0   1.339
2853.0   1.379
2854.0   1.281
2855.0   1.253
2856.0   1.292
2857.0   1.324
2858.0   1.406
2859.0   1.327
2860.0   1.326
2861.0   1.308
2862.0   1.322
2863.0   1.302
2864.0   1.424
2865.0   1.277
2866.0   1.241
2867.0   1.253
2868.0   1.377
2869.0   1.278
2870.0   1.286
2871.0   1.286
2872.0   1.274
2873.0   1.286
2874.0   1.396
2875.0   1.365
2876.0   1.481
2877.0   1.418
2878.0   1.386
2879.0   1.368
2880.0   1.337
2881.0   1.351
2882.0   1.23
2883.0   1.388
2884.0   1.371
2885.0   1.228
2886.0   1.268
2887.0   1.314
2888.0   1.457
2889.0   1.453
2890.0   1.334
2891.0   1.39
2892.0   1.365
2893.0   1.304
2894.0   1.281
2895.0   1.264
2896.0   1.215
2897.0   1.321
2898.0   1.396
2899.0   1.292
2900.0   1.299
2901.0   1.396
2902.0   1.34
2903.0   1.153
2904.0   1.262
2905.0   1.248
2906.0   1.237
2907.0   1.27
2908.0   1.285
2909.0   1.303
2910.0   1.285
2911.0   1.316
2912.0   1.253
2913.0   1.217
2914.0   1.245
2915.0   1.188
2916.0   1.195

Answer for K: 7.1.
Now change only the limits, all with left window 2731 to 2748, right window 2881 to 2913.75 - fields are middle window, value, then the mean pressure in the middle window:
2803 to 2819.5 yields -0.5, 1.4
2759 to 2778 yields 5.8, 0.966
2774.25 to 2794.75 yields 7.8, 0.854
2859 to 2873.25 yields 0.2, 1.3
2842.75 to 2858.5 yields -0.1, 1.35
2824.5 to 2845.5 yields -0.4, 1.37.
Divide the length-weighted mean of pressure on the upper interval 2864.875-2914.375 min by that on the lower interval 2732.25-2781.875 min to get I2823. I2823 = 1.1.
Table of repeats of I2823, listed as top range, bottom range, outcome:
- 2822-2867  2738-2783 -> 1.21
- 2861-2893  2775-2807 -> 1.36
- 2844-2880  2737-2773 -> 1.12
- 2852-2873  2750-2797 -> 1.34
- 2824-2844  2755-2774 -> 1.35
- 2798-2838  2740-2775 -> 1.18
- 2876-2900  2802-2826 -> 0.96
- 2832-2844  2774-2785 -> 1.62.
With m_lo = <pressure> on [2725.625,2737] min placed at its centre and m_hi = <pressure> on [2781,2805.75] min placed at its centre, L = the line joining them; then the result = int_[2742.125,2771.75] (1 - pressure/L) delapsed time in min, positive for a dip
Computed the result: 2.1 min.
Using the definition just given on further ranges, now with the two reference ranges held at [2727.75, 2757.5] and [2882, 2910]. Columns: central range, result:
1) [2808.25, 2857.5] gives -1.6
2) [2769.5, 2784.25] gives 5.1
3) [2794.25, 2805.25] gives 1.6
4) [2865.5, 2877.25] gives -0.1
